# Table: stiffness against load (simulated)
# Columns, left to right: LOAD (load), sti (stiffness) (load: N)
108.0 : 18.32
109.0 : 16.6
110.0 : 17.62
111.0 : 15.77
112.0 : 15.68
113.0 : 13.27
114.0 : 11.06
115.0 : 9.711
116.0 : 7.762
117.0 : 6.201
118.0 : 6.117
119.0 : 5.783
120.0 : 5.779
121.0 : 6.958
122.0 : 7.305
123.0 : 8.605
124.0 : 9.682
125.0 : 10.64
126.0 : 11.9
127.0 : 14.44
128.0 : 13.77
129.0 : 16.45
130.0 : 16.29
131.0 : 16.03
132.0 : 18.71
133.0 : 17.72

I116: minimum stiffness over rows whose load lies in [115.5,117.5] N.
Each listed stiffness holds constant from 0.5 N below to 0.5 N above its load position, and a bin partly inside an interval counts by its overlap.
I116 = 6.201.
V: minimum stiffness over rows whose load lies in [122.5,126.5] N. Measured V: 8.605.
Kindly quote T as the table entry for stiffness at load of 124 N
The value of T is 9.682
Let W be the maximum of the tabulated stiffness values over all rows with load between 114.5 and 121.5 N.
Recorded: 9.711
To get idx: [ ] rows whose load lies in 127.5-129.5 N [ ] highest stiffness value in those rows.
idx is 16.45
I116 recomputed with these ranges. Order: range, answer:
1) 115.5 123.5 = 5.779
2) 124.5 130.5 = 10.64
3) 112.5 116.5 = 7.762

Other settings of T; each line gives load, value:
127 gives 14.44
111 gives 15.77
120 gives 5.779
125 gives 10.64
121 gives 6.958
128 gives 13.77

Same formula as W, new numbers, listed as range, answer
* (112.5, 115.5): 13.27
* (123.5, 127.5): 14.44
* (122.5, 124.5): 9.682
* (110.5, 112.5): 15.77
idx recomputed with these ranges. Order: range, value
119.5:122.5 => 7.305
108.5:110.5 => 17.62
